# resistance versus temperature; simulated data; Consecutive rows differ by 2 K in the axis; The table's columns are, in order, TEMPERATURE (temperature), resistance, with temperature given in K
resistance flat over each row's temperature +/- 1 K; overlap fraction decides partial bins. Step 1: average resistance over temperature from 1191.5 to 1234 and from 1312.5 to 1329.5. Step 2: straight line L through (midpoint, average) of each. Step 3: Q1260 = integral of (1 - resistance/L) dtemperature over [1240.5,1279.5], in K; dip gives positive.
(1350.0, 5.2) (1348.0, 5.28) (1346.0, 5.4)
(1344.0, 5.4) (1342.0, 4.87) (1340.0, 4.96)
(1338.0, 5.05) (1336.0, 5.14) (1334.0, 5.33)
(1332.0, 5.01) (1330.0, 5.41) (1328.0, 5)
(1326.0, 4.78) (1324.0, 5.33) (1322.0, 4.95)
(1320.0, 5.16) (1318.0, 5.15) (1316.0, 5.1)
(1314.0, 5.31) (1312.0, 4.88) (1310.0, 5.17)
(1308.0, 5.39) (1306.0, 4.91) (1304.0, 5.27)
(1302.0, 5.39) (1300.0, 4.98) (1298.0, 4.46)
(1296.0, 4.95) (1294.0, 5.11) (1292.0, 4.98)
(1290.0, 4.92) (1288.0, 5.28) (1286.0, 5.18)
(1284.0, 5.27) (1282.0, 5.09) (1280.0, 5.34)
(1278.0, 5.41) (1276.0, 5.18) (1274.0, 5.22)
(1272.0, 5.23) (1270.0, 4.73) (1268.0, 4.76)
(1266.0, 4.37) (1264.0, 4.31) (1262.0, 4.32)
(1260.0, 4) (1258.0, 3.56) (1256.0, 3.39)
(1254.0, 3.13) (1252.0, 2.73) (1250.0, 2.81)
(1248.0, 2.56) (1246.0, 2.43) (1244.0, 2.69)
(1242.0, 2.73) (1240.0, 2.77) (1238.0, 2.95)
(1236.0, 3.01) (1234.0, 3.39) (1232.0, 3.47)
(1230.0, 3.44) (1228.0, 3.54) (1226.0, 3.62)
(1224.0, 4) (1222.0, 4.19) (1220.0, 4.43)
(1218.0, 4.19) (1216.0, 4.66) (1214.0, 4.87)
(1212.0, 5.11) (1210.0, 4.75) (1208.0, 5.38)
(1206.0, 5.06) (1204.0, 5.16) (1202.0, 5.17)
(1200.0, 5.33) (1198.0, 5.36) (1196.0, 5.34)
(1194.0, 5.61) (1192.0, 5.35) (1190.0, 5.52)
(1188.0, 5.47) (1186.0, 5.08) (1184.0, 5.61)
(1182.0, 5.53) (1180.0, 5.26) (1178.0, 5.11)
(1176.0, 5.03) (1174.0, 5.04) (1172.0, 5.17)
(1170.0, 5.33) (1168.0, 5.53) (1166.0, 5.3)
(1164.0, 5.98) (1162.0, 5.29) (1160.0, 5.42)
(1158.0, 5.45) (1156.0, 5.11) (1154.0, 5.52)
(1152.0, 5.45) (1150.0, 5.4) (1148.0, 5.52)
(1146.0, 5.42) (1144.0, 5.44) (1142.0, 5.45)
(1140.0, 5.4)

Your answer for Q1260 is 7.81 K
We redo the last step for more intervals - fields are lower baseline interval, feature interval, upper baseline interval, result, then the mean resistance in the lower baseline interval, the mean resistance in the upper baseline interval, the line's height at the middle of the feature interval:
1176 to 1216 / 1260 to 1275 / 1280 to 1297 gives 1.41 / 5.25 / 5.11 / 5.14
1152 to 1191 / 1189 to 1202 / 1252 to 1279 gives -0.75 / 5.36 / 4.37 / 5.11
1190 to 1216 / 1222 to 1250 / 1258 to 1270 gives 9.38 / 5.2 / 4.32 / 4.72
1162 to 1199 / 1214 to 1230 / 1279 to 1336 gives 3.59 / 5.37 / 5.11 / 5.28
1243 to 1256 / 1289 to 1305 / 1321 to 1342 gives -3.48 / 2.78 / 5.09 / 4.11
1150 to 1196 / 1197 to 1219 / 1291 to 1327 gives 1.21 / 5.37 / 5.07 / 5.29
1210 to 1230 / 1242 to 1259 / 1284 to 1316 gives 6.24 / 4.27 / 5.09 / 4.58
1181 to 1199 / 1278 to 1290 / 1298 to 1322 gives -0.08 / 5.43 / 5.12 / 5.19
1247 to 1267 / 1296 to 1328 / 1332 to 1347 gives -3.29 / 3.52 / 5.15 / 4.61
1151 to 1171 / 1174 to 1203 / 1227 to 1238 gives -4.51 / 5.44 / 3.33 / 4.63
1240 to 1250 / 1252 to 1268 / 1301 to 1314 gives -2.88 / 2.64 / 5.18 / 3.25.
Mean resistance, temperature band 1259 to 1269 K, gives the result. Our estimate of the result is 4.35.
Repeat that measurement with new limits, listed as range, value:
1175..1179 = 5.07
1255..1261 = 3.65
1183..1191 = 5.42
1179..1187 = 5.37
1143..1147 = 5.43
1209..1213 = 4.93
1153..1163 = 5.36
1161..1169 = 5.53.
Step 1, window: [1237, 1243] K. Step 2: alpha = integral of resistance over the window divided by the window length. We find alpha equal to 2.82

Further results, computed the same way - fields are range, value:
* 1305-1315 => 5.13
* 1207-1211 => 5.06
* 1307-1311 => 5.28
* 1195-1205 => 5.27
